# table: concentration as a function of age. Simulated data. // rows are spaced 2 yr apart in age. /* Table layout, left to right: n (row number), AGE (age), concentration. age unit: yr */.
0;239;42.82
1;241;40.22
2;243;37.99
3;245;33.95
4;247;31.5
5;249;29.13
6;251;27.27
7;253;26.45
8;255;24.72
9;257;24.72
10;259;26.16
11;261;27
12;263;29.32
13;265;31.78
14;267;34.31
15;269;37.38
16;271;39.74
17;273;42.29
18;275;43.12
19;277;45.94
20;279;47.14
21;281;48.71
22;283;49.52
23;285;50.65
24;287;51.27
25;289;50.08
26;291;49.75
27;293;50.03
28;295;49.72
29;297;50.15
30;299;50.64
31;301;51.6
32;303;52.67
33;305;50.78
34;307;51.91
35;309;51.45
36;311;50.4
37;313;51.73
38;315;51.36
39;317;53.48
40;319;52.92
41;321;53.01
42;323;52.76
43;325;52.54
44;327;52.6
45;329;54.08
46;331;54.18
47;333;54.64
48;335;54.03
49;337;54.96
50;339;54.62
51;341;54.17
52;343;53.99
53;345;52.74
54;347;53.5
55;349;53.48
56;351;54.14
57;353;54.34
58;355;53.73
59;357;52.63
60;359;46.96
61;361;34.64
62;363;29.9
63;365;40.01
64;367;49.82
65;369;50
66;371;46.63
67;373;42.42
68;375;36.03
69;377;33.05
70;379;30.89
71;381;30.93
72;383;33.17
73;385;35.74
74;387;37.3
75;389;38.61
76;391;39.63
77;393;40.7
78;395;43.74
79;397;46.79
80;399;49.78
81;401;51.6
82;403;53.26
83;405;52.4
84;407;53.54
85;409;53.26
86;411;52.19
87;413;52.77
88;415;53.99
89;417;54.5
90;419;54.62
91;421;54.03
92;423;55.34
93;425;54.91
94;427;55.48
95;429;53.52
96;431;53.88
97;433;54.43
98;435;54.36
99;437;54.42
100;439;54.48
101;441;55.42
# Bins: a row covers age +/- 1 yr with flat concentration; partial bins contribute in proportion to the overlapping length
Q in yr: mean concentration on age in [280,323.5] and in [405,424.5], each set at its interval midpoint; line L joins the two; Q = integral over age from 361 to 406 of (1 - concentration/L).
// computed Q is 9.9 yr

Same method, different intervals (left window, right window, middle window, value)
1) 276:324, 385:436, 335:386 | 5.1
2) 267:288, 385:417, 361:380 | 3.0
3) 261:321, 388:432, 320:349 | -3.2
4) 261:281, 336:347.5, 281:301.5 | -3.3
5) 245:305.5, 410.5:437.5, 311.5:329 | -3.1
